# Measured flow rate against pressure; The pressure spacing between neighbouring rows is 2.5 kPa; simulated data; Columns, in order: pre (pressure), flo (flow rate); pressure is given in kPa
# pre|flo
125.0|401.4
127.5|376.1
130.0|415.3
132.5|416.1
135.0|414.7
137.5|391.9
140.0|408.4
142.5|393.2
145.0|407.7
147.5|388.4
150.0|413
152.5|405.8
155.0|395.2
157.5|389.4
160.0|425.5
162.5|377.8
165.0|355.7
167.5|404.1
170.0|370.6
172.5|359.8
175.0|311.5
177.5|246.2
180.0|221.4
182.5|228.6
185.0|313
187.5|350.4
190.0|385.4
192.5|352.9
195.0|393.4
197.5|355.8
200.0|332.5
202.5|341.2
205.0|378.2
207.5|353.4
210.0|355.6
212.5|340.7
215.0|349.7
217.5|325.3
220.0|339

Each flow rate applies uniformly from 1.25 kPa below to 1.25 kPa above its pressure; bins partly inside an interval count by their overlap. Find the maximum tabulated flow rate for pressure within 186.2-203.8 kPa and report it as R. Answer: 393.4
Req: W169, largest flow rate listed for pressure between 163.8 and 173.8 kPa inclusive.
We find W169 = 404.1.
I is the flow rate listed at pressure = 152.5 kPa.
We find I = 405.8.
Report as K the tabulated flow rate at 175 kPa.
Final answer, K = 311.5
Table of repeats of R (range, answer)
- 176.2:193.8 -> 385.4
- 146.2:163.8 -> 425.5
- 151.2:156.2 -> 405.8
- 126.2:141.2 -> 416.1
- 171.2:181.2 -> 359.8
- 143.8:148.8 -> 407.7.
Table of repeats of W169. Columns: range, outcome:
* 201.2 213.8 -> 378.2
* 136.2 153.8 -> 413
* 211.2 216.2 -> 349.7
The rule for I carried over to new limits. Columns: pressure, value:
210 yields 355.6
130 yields 415.3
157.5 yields 389.4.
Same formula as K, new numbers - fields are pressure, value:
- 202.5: 341.2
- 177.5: 246.2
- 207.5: 353.4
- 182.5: 228.6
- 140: 408.4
